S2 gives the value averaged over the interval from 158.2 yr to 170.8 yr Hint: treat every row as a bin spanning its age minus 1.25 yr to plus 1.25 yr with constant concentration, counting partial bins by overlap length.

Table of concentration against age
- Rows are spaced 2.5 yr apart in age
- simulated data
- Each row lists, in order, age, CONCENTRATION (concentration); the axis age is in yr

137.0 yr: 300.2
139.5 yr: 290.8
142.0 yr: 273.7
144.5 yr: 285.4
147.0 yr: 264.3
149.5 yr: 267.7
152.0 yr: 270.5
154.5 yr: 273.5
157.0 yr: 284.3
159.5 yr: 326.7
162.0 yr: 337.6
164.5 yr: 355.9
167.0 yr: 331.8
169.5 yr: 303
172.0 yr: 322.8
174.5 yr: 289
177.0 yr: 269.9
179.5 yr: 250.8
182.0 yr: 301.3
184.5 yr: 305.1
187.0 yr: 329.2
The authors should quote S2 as 331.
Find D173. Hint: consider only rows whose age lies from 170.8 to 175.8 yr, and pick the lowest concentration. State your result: 289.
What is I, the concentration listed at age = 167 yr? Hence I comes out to 331.8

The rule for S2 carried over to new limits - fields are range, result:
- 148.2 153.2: 269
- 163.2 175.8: 320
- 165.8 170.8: 317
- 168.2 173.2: 313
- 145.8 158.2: 272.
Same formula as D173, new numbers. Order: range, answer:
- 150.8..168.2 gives 270.5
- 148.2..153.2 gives 267.7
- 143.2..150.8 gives 264.3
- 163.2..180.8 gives 250.8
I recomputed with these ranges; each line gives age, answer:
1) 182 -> 301.3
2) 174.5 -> 289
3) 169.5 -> 303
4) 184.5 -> 305.1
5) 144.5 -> 285.4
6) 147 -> 264.3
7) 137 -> 300.2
